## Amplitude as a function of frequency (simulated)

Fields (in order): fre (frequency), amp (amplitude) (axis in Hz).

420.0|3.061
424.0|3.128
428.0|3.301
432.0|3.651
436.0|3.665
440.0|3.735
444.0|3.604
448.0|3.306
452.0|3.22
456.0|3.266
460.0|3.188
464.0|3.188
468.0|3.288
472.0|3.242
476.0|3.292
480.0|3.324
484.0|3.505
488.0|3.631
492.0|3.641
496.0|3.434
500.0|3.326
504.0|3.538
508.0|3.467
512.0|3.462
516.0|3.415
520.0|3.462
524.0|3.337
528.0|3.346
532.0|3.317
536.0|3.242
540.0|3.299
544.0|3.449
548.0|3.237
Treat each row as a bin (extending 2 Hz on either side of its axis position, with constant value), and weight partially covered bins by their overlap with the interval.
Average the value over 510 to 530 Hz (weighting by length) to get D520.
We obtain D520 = 3.4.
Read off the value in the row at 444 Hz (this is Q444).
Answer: 3.604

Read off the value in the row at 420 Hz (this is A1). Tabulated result 3.061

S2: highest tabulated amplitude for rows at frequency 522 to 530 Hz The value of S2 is 3.346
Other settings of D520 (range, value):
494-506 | 3.43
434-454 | 3.51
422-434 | 3.36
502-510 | 3.5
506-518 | 3.45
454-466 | 3.21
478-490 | 3.49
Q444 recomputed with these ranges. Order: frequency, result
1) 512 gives 3.462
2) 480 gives 3.324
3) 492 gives 3.641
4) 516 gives 3.415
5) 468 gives 3.288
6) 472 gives 3.242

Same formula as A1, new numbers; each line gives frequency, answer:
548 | 3.237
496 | 3.434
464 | 3.188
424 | 3.128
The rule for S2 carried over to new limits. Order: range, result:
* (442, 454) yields 3.604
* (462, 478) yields 3.292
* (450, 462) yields 3.266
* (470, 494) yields 3.641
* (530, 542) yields 3.317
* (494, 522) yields 3.538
